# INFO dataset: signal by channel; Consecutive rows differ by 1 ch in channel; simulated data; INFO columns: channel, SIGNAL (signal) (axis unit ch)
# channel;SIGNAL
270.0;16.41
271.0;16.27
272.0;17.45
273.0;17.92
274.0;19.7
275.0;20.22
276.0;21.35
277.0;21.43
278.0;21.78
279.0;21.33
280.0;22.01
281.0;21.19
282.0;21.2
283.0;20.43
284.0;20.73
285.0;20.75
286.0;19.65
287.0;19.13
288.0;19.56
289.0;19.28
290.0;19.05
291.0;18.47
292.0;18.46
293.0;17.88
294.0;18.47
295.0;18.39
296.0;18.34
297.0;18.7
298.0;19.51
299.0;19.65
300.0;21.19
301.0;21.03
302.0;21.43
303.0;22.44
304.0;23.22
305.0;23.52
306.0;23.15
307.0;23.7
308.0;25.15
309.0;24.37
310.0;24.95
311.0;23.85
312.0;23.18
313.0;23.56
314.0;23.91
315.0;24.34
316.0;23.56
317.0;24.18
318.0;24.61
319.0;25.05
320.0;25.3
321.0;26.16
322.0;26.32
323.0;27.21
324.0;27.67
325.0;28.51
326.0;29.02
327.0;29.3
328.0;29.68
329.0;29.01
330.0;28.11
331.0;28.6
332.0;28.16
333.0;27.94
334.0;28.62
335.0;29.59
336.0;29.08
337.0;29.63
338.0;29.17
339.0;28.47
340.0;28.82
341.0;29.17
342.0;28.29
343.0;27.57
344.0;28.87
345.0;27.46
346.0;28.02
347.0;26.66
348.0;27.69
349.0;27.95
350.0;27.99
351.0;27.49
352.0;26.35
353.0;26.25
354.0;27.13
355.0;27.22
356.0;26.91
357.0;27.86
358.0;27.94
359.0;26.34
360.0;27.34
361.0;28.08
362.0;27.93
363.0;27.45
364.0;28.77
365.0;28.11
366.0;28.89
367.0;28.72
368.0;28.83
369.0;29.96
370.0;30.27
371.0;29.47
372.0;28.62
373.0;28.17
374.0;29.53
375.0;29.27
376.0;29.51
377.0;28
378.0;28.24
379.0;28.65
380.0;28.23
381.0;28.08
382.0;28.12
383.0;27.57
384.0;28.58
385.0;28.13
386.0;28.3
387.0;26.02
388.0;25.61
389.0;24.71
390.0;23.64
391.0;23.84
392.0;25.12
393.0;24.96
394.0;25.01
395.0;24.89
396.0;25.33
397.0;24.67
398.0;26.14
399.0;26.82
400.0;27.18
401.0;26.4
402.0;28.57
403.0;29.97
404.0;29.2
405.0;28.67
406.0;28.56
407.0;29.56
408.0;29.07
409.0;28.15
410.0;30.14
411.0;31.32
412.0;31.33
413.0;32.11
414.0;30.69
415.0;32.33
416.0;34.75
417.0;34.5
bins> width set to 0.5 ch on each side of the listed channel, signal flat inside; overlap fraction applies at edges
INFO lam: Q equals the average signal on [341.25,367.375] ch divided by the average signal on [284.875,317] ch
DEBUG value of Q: 1.3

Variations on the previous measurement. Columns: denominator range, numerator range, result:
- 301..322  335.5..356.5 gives 1.16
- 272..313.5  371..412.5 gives 1.32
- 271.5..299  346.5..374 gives 1.42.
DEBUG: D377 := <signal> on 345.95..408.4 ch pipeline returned 27.6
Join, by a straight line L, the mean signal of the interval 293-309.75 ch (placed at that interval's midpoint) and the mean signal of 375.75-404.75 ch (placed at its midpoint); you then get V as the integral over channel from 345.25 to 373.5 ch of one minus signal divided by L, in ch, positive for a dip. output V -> -3.38 ch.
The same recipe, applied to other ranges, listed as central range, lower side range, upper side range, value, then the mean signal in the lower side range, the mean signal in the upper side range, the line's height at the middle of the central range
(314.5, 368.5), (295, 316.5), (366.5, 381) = -3.9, 22.4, 28.9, 25.8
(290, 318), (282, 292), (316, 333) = 1.6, 19.7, 27.2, 23.1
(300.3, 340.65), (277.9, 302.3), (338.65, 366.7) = -4.0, 19.9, 27.8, 23.7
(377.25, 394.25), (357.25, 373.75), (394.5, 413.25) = 1.0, 28.4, 28.3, 28.3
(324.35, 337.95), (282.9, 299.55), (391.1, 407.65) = -4.2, 19.2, 26.9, 22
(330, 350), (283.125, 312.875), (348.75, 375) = -2.2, 21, 28.1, 25.6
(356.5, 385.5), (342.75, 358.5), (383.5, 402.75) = -1.8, 27.5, 26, 26.8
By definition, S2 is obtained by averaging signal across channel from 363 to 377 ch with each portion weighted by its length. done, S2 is 29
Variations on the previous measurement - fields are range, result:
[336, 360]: 27.8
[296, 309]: 21.8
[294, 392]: 26.5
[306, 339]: 26.6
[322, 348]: 28.4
